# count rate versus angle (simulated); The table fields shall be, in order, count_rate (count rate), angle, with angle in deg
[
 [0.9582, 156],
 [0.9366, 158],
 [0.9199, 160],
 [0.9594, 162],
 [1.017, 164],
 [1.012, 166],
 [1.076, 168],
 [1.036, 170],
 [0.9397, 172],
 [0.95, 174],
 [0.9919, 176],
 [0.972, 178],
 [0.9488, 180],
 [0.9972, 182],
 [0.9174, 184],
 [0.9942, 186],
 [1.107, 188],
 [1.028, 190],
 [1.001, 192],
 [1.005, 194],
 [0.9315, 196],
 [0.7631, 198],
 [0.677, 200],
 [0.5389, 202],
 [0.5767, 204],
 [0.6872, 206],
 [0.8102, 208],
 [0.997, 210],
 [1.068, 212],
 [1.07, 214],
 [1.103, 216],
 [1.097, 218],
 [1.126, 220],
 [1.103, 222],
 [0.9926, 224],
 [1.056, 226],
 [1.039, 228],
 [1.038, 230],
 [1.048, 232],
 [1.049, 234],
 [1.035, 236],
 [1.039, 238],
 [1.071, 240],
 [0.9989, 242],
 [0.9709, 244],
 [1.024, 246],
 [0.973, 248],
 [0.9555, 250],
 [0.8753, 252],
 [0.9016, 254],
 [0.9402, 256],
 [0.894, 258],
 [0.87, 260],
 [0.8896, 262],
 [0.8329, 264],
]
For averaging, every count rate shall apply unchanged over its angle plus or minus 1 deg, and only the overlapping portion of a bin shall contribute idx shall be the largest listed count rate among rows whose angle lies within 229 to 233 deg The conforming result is 1.048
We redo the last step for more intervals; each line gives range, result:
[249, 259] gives 0.9555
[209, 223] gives 1.126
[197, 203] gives 0.7631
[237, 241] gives 1.071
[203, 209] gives 0.8102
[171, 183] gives 0.9972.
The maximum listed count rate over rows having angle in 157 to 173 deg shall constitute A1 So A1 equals 1.076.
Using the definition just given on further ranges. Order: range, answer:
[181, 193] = 1.107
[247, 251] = 0.973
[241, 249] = 1.024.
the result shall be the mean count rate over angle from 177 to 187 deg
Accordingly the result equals 0.966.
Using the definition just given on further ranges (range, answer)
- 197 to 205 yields 0.639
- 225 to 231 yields 1.04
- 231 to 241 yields 1.05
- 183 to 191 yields 1.01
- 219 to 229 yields 1.06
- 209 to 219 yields 1.07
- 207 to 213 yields 0.958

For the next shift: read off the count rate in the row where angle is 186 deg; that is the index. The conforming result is 0.9942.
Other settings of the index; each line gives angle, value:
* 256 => 0.9402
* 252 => 0.8753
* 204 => 0.5767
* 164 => 1.017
